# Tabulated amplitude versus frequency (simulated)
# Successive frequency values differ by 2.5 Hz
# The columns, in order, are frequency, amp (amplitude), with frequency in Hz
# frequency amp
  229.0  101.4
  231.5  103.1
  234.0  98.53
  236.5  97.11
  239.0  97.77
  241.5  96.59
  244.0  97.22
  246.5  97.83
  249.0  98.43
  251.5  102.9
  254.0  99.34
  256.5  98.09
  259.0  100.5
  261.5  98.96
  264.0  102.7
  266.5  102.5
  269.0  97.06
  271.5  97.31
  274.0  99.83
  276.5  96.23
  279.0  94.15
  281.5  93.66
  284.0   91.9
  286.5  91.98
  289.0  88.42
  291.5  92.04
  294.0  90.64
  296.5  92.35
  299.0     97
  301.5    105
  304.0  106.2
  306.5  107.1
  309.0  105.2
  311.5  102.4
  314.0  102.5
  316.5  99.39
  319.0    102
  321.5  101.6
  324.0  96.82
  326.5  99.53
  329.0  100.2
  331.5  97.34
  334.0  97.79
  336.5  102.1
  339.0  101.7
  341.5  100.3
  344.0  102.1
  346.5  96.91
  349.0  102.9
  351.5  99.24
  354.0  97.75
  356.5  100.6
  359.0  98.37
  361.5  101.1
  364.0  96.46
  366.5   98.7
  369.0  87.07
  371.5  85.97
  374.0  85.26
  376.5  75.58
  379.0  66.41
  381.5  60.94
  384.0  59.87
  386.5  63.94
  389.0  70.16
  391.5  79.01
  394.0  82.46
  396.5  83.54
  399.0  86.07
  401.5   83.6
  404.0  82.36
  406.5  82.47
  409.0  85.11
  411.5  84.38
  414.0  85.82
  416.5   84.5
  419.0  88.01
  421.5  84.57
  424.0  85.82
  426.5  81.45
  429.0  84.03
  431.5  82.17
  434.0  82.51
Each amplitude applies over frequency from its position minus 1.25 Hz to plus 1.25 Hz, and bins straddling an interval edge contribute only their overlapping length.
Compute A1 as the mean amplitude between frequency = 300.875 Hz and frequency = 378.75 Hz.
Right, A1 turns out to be 98.1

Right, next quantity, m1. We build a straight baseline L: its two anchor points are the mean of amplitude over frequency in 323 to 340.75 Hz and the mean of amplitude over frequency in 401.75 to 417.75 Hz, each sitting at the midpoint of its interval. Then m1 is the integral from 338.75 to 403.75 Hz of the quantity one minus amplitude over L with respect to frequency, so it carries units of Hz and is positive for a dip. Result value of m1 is 3.6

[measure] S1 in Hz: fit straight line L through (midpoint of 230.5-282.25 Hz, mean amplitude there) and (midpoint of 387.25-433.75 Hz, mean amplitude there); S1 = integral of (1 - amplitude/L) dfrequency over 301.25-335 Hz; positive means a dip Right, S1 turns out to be -3.4 Hz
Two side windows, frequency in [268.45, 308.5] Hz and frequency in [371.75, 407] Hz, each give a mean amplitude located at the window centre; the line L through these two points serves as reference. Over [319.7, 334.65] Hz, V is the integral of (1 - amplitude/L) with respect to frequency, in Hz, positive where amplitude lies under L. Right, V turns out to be -1.8 Hz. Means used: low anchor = 96.5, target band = 99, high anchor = 76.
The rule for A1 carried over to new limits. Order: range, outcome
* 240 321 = 98.4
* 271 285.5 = 95.4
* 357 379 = 90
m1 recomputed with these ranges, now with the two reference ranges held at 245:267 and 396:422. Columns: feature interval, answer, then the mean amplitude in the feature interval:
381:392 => 2.6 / 66.3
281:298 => 0.9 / 91.6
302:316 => -1.4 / 104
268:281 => 0.2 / 96.7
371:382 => 1.6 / 75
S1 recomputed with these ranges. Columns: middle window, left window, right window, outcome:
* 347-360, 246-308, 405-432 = -1.31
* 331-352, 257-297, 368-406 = -3.85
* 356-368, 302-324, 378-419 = -1.36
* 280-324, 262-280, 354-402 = -1.98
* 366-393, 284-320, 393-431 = 4.09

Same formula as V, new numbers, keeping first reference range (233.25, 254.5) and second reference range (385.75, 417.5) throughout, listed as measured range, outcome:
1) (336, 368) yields -4.82 Hz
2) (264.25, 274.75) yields -0.43 Hz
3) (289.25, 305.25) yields -0.71 Hz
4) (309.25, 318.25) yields -1.10 Hz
